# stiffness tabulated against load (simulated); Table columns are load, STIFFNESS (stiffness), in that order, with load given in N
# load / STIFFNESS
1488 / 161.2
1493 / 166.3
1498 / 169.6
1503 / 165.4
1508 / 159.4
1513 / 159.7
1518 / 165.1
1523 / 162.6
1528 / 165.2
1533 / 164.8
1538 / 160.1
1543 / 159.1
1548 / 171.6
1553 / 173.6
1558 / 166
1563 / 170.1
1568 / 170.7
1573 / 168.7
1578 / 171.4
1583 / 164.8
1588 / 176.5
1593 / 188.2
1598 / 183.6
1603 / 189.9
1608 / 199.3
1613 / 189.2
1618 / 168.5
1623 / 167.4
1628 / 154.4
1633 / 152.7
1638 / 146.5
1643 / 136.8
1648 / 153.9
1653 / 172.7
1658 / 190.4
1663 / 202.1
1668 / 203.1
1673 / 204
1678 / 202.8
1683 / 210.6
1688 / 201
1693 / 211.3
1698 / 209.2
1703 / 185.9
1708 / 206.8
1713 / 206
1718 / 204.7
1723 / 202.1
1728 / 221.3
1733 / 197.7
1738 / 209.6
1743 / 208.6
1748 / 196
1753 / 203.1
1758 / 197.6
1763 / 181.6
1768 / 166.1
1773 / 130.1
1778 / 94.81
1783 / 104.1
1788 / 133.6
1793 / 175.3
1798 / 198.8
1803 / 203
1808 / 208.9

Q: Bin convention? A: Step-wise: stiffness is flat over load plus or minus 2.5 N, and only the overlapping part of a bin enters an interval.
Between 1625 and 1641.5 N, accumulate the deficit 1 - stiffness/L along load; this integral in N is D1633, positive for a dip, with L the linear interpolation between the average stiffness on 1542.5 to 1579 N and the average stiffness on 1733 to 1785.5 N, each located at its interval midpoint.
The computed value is 1.84 N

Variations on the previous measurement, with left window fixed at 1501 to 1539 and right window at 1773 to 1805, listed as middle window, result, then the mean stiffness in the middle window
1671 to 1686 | -4.94 N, 206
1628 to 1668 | -2.68 N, 167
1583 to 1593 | -1.07 N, 176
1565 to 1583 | -1.06 N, 170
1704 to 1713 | -2.93 N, 203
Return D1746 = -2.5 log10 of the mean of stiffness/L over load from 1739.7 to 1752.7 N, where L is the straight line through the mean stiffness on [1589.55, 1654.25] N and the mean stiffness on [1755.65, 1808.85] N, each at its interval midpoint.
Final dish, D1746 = -0.24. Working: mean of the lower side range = 170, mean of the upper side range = 162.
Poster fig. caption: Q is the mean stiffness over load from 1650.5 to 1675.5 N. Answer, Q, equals 194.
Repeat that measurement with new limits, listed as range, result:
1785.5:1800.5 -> 169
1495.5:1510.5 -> 165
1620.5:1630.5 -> 161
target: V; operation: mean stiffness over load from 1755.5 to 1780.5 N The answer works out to 154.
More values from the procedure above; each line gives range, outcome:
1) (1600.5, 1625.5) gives 183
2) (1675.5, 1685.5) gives 207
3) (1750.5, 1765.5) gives 194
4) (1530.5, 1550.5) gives 164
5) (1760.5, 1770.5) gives 174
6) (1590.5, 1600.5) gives 186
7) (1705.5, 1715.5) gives 206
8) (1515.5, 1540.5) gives 164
